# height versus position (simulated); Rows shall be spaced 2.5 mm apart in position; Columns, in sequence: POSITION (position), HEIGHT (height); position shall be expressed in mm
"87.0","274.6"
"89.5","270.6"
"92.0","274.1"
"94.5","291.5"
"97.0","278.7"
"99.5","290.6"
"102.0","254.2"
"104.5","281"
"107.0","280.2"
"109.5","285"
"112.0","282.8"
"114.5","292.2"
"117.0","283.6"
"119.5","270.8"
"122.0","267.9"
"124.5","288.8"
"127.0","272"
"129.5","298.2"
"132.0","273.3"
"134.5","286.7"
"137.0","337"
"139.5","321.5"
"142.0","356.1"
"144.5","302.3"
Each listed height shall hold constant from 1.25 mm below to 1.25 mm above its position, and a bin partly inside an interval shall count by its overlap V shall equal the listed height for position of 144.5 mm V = 302.3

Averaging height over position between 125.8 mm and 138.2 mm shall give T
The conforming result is 293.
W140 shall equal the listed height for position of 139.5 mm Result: 321.5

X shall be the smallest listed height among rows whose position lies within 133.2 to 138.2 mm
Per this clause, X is 286.7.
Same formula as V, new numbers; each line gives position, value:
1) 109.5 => 285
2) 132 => 273.3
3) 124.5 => 288.8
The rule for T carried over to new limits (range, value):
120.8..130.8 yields 282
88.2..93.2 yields 272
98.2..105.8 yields 275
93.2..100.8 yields 287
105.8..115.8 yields 285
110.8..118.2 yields 286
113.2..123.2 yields 279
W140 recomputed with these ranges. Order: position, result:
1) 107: 280.2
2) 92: 274.1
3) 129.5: 298.2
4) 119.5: 270.8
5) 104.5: 281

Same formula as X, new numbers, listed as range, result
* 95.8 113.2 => 254.2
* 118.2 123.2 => 267.9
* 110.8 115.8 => 282.8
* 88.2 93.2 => 270.6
